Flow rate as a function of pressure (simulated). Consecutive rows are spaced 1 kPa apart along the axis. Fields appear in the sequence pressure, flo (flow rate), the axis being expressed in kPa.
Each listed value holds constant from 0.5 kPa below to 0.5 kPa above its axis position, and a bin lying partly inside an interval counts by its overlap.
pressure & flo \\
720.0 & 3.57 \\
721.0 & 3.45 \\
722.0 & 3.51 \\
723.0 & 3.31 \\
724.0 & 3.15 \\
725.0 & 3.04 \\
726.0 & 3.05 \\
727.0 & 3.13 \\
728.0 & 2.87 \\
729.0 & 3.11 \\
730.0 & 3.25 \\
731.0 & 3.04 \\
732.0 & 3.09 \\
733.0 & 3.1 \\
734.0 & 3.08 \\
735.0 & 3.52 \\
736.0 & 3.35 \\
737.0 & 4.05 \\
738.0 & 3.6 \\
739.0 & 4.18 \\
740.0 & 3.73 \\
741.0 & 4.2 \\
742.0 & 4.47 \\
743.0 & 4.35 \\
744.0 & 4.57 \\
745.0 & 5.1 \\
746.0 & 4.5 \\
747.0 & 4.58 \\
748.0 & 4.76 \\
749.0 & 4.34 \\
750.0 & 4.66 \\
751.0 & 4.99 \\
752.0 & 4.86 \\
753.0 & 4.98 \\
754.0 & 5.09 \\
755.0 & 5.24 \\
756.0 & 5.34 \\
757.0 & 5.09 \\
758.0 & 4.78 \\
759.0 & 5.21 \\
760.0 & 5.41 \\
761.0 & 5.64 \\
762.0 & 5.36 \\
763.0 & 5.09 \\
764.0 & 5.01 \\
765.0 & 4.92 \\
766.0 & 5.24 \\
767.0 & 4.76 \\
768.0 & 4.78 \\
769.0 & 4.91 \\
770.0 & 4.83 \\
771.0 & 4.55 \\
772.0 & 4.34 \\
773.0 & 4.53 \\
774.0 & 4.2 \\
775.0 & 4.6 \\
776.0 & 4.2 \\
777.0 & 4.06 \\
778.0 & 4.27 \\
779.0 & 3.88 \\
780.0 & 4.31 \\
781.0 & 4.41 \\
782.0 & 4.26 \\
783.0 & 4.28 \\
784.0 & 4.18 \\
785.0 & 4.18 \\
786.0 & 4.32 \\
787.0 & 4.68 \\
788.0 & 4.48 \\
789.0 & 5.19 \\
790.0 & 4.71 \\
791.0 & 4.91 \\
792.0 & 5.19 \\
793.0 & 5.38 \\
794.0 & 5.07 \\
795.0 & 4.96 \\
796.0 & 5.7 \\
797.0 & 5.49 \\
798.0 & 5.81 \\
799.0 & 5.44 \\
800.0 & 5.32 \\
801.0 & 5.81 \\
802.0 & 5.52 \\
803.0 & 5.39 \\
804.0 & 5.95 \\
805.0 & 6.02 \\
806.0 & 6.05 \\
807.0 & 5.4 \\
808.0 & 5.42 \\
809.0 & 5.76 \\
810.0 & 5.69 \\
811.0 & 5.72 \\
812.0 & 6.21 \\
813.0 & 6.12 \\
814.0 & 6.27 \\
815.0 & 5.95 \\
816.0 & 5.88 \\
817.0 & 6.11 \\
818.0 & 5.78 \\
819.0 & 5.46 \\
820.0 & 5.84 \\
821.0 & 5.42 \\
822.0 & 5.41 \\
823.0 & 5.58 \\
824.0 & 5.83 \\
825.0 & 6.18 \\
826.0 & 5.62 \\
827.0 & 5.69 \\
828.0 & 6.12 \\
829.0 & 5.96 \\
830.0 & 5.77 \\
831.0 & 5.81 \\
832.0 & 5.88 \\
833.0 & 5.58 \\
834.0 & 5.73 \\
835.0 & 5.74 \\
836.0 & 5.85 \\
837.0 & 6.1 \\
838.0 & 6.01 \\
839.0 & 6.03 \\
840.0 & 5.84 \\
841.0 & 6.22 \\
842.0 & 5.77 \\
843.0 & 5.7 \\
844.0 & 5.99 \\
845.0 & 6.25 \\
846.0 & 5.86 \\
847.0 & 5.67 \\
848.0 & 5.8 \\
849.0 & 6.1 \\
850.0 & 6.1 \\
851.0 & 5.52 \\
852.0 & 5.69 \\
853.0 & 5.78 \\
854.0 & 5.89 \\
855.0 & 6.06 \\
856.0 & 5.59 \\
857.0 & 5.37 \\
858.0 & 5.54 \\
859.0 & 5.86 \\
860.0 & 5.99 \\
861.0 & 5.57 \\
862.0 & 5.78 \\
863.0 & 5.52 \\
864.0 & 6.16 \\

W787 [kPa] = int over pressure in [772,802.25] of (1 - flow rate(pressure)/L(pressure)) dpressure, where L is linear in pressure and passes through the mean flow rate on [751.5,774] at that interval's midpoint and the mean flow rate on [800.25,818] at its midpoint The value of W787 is 3.75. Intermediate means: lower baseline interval 4.98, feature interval 4.76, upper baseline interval 5.83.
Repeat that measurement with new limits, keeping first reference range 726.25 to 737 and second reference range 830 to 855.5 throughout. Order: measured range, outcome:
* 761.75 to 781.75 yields -2.2 kPa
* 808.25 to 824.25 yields -1.8 kPa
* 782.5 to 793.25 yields -0.3 kPa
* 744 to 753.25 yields -2.9 kPa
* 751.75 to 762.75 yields -4.0 kPa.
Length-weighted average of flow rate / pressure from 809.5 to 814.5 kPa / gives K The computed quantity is 6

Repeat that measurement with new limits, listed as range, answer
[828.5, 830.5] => 5.87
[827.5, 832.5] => 5.91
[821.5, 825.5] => 5.75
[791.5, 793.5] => 5.29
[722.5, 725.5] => 3.17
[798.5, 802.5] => 5.52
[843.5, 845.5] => 6.12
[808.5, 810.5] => 5.72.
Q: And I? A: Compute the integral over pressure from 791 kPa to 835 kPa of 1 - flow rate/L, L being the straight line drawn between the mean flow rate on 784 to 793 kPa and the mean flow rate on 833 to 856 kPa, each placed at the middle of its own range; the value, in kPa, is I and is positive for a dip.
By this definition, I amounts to -4.0 kPa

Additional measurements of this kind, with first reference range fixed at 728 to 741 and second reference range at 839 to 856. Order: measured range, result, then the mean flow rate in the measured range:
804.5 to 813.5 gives -1.4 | 5.82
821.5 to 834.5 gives -0.8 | 5.78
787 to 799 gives -1.2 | 5.16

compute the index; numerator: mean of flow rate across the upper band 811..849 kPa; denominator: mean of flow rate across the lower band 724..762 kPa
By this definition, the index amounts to 1.40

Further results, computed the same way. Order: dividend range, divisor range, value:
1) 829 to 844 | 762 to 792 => 1.28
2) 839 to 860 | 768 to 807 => 1.20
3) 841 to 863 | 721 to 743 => 1.69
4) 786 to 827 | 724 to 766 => 1.30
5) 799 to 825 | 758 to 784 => 1.23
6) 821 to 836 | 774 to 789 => 1.34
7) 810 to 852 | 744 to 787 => 1.24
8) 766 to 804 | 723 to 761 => 1.16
